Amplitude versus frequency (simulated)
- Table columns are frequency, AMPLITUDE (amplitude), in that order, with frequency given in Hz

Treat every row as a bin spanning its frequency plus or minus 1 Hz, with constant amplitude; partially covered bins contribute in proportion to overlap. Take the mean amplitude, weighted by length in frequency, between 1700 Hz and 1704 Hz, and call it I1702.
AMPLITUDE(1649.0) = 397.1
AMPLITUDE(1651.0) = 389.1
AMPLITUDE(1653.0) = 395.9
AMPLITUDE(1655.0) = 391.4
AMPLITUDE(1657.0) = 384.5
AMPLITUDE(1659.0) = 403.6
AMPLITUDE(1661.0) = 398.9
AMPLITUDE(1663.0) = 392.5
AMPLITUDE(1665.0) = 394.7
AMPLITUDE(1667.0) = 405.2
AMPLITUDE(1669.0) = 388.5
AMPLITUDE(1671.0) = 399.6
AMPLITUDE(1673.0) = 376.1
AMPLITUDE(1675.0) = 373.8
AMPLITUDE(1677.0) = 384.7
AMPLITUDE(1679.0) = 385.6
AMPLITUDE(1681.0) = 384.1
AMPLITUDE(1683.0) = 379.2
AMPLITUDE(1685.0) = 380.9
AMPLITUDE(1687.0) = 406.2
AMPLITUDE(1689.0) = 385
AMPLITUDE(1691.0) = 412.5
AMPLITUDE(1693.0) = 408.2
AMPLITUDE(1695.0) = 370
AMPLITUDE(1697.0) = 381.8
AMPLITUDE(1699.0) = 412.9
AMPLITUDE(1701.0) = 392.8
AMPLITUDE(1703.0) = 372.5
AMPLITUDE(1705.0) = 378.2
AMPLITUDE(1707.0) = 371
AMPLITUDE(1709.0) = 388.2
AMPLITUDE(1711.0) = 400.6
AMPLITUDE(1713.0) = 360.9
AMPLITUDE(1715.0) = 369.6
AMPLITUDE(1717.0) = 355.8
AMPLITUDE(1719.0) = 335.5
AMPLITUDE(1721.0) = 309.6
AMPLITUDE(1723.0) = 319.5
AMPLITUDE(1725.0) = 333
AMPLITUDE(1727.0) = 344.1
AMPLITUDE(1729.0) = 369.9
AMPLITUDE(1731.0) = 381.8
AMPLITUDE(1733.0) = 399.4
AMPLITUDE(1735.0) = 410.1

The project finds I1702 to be 383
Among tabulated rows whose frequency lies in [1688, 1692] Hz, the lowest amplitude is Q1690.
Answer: 385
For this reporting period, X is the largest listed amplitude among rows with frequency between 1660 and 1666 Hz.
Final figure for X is 398.9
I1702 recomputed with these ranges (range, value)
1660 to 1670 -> 396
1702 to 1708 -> 374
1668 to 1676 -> 384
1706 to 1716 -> 378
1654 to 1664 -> 394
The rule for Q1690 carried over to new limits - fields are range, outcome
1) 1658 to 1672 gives 388.5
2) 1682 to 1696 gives 370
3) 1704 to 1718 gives 355.8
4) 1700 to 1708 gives 371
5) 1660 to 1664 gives 392.5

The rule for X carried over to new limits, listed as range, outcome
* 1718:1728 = 344.1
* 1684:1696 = 412.5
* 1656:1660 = 403.6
